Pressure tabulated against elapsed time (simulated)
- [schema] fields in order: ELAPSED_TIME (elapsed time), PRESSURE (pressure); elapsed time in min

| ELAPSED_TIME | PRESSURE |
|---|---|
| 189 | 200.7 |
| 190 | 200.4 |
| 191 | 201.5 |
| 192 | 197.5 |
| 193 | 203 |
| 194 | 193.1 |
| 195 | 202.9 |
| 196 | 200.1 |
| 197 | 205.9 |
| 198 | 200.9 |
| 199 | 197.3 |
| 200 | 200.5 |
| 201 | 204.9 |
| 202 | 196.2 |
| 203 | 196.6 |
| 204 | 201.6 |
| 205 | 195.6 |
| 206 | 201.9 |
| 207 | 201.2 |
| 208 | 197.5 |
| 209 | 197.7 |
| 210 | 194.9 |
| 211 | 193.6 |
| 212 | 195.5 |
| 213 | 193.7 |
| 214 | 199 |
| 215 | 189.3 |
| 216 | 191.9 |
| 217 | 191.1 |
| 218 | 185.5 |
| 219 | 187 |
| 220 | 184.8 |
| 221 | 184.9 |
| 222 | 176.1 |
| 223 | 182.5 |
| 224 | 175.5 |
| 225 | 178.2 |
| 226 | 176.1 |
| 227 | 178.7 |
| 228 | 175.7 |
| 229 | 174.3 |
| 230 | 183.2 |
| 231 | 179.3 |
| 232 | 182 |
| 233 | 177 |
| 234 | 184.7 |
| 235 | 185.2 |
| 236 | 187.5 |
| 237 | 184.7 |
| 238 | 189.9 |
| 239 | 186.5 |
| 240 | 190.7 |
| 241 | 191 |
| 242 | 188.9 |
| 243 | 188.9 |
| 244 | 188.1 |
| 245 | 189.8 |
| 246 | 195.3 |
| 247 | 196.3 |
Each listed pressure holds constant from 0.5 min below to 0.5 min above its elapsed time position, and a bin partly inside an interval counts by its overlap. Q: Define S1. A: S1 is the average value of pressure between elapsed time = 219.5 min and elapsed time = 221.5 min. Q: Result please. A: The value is 185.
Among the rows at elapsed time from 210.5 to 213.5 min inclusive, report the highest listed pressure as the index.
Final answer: 195.5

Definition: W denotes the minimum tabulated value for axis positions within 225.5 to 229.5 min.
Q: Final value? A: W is 174.3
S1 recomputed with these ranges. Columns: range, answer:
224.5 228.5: 177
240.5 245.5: 189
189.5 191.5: 201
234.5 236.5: 186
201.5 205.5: 198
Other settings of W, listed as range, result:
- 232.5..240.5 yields 177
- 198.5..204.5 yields 196.2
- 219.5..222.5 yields 176.1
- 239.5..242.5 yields 188.9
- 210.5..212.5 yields 193.6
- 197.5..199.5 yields 197.3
